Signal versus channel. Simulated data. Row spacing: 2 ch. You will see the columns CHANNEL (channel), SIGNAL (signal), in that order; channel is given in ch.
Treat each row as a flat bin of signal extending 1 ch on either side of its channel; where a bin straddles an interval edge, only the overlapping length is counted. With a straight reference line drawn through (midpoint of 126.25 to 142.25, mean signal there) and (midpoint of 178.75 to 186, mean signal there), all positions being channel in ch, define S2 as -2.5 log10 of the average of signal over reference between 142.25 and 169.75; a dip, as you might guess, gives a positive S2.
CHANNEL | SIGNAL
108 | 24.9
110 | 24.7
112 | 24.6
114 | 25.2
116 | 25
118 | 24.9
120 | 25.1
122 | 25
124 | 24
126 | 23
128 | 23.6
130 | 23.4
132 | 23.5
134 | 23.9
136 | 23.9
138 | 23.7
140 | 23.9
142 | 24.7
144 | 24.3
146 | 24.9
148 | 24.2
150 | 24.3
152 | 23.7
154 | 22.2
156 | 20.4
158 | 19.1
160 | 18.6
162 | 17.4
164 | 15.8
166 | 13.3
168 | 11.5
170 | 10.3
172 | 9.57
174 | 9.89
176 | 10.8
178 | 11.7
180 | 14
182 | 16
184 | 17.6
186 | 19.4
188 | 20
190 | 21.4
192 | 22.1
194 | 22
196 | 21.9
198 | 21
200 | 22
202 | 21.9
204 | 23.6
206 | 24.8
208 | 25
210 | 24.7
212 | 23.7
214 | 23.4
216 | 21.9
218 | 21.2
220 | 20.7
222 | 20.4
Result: 0.04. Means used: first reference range 23.7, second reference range 16.2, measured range 19.8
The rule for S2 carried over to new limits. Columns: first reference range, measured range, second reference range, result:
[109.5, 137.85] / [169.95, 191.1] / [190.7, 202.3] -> 0.44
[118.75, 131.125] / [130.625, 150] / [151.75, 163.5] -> -0.10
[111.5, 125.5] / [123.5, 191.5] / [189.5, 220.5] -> 0.23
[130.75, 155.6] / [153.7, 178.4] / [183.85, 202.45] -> 0.48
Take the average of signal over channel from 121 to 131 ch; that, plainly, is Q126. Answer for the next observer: 23.8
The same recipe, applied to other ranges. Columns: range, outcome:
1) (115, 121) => 25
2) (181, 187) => 17.7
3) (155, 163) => 18.9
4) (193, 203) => 21.8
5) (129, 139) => 23.7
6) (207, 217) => 23.7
